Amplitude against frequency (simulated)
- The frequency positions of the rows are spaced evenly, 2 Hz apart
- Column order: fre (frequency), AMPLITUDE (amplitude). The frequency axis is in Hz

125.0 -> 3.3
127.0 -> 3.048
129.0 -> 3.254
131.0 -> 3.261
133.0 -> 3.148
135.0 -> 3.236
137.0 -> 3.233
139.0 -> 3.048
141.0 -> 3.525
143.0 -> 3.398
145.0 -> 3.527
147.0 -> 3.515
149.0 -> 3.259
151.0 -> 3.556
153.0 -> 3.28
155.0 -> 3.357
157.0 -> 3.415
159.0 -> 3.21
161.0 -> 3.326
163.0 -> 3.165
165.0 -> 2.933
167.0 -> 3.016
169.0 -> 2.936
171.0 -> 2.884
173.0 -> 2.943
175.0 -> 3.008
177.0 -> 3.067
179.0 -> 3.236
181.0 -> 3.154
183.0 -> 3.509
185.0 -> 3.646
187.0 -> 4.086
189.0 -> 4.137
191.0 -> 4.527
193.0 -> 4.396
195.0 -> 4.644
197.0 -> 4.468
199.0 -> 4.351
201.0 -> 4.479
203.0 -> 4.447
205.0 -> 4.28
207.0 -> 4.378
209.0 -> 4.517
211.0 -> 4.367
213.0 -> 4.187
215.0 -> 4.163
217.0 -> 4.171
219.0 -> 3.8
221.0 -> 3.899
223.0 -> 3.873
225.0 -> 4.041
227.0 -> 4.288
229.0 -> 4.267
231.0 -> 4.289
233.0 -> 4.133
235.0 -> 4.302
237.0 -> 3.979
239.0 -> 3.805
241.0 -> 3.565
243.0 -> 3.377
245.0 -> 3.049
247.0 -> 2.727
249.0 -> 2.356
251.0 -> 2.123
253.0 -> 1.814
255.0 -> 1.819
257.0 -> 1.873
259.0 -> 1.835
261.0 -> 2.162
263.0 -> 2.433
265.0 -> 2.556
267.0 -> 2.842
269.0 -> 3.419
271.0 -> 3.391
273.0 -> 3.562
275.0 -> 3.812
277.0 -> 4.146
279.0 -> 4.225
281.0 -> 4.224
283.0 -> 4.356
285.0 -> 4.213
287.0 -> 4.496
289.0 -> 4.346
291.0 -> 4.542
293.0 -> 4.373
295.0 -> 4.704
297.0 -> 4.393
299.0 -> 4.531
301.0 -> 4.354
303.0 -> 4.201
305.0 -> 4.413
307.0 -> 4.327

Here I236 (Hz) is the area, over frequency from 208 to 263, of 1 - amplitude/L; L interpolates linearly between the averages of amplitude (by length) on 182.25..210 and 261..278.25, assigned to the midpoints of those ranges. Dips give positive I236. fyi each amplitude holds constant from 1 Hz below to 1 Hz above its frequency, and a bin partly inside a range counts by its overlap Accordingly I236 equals 5.0 Hz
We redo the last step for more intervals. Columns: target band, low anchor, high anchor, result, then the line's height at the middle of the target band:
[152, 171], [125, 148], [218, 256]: 0.9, 3.33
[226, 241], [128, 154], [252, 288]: -4.2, 3.22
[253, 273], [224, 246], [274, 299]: 7.9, 4.14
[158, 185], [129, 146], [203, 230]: 4.0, 3.68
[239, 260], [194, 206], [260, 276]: 5.6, 3.41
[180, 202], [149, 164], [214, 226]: -2.6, 3.69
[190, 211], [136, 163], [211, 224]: -3.1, 3.87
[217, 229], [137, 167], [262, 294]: -1.4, 3.59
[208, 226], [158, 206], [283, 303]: -1.0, 3.9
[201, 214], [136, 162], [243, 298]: -4.0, 3.34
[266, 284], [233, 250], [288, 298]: 1.5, 4.11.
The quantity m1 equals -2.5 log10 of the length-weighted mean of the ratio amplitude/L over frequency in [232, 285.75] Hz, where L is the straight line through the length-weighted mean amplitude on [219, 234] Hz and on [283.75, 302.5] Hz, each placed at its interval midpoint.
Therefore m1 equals 0.32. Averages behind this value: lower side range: 4.09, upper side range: 4.43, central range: 3.18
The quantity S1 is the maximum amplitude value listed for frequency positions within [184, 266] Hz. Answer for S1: 4.644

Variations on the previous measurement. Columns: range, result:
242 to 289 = 4.496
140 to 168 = 3.556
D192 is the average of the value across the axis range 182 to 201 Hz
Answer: 4.21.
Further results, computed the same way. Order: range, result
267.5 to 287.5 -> 3.94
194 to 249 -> 4.04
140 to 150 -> 3.44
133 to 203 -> 3.52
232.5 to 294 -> 3.34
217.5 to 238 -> 4.09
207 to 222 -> 4.17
